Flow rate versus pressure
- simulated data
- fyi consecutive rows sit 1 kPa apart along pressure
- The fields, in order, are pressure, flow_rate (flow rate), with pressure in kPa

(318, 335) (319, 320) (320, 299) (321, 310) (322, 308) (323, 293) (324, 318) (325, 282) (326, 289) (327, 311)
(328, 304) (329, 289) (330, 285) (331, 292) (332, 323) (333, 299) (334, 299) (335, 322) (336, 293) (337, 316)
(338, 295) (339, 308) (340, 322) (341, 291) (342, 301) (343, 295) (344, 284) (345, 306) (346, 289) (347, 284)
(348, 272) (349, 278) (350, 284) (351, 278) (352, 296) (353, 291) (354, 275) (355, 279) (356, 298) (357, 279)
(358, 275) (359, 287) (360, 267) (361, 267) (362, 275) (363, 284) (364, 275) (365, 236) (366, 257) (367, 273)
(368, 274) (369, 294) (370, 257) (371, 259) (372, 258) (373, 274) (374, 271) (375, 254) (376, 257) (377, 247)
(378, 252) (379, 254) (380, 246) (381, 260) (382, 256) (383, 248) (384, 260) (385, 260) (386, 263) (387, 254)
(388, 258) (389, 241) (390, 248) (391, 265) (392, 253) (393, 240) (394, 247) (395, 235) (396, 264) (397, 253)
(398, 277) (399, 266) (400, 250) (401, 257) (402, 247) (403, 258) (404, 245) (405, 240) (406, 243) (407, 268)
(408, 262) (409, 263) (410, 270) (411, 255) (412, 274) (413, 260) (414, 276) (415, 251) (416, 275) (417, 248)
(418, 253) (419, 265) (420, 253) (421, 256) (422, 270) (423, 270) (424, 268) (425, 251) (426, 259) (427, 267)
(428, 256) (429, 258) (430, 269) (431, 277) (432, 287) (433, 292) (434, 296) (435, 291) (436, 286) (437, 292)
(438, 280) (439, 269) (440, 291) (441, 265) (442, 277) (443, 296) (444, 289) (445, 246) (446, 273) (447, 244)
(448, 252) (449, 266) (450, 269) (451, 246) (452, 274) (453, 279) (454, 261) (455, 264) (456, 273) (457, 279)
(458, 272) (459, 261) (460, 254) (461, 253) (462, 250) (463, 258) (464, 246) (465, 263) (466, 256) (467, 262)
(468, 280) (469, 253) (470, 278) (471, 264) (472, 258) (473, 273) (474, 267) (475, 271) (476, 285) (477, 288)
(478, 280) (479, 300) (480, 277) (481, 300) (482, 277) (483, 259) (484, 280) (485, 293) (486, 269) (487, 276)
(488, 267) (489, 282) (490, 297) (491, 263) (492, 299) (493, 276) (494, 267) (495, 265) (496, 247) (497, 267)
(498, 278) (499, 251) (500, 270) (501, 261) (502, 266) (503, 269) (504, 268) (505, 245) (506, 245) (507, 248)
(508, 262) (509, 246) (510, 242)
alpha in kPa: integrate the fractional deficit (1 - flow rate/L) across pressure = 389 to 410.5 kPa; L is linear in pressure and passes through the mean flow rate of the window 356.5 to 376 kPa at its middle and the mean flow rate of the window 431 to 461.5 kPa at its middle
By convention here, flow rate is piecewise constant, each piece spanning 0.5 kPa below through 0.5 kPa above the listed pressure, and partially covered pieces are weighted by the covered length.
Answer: 1.3 kPa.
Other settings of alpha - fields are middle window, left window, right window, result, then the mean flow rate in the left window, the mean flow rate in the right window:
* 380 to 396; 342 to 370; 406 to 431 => 1.07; 280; 262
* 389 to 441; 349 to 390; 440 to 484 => 0.83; 267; 269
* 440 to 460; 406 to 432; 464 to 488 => 0.06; 263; 274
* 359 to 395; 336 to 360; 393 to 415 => 1.78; 290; 257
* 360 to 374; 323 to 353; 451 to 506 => 1.10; 297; 269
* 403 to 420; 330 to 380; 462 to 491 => 1.12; 281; 273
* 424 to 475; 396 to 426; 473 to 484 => 0.49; 260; 280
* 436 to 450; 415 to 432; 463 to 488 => -0.33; 263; 273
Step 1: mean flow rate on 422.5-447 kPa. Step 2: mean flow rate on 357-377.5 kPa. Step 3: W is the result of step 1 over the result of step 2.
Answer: 1.03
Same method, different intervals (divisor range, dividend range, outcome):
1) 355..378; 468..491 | 1.03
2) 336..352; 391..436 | 0.89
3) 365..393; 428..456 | 1.06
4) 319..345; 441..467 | 0.88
